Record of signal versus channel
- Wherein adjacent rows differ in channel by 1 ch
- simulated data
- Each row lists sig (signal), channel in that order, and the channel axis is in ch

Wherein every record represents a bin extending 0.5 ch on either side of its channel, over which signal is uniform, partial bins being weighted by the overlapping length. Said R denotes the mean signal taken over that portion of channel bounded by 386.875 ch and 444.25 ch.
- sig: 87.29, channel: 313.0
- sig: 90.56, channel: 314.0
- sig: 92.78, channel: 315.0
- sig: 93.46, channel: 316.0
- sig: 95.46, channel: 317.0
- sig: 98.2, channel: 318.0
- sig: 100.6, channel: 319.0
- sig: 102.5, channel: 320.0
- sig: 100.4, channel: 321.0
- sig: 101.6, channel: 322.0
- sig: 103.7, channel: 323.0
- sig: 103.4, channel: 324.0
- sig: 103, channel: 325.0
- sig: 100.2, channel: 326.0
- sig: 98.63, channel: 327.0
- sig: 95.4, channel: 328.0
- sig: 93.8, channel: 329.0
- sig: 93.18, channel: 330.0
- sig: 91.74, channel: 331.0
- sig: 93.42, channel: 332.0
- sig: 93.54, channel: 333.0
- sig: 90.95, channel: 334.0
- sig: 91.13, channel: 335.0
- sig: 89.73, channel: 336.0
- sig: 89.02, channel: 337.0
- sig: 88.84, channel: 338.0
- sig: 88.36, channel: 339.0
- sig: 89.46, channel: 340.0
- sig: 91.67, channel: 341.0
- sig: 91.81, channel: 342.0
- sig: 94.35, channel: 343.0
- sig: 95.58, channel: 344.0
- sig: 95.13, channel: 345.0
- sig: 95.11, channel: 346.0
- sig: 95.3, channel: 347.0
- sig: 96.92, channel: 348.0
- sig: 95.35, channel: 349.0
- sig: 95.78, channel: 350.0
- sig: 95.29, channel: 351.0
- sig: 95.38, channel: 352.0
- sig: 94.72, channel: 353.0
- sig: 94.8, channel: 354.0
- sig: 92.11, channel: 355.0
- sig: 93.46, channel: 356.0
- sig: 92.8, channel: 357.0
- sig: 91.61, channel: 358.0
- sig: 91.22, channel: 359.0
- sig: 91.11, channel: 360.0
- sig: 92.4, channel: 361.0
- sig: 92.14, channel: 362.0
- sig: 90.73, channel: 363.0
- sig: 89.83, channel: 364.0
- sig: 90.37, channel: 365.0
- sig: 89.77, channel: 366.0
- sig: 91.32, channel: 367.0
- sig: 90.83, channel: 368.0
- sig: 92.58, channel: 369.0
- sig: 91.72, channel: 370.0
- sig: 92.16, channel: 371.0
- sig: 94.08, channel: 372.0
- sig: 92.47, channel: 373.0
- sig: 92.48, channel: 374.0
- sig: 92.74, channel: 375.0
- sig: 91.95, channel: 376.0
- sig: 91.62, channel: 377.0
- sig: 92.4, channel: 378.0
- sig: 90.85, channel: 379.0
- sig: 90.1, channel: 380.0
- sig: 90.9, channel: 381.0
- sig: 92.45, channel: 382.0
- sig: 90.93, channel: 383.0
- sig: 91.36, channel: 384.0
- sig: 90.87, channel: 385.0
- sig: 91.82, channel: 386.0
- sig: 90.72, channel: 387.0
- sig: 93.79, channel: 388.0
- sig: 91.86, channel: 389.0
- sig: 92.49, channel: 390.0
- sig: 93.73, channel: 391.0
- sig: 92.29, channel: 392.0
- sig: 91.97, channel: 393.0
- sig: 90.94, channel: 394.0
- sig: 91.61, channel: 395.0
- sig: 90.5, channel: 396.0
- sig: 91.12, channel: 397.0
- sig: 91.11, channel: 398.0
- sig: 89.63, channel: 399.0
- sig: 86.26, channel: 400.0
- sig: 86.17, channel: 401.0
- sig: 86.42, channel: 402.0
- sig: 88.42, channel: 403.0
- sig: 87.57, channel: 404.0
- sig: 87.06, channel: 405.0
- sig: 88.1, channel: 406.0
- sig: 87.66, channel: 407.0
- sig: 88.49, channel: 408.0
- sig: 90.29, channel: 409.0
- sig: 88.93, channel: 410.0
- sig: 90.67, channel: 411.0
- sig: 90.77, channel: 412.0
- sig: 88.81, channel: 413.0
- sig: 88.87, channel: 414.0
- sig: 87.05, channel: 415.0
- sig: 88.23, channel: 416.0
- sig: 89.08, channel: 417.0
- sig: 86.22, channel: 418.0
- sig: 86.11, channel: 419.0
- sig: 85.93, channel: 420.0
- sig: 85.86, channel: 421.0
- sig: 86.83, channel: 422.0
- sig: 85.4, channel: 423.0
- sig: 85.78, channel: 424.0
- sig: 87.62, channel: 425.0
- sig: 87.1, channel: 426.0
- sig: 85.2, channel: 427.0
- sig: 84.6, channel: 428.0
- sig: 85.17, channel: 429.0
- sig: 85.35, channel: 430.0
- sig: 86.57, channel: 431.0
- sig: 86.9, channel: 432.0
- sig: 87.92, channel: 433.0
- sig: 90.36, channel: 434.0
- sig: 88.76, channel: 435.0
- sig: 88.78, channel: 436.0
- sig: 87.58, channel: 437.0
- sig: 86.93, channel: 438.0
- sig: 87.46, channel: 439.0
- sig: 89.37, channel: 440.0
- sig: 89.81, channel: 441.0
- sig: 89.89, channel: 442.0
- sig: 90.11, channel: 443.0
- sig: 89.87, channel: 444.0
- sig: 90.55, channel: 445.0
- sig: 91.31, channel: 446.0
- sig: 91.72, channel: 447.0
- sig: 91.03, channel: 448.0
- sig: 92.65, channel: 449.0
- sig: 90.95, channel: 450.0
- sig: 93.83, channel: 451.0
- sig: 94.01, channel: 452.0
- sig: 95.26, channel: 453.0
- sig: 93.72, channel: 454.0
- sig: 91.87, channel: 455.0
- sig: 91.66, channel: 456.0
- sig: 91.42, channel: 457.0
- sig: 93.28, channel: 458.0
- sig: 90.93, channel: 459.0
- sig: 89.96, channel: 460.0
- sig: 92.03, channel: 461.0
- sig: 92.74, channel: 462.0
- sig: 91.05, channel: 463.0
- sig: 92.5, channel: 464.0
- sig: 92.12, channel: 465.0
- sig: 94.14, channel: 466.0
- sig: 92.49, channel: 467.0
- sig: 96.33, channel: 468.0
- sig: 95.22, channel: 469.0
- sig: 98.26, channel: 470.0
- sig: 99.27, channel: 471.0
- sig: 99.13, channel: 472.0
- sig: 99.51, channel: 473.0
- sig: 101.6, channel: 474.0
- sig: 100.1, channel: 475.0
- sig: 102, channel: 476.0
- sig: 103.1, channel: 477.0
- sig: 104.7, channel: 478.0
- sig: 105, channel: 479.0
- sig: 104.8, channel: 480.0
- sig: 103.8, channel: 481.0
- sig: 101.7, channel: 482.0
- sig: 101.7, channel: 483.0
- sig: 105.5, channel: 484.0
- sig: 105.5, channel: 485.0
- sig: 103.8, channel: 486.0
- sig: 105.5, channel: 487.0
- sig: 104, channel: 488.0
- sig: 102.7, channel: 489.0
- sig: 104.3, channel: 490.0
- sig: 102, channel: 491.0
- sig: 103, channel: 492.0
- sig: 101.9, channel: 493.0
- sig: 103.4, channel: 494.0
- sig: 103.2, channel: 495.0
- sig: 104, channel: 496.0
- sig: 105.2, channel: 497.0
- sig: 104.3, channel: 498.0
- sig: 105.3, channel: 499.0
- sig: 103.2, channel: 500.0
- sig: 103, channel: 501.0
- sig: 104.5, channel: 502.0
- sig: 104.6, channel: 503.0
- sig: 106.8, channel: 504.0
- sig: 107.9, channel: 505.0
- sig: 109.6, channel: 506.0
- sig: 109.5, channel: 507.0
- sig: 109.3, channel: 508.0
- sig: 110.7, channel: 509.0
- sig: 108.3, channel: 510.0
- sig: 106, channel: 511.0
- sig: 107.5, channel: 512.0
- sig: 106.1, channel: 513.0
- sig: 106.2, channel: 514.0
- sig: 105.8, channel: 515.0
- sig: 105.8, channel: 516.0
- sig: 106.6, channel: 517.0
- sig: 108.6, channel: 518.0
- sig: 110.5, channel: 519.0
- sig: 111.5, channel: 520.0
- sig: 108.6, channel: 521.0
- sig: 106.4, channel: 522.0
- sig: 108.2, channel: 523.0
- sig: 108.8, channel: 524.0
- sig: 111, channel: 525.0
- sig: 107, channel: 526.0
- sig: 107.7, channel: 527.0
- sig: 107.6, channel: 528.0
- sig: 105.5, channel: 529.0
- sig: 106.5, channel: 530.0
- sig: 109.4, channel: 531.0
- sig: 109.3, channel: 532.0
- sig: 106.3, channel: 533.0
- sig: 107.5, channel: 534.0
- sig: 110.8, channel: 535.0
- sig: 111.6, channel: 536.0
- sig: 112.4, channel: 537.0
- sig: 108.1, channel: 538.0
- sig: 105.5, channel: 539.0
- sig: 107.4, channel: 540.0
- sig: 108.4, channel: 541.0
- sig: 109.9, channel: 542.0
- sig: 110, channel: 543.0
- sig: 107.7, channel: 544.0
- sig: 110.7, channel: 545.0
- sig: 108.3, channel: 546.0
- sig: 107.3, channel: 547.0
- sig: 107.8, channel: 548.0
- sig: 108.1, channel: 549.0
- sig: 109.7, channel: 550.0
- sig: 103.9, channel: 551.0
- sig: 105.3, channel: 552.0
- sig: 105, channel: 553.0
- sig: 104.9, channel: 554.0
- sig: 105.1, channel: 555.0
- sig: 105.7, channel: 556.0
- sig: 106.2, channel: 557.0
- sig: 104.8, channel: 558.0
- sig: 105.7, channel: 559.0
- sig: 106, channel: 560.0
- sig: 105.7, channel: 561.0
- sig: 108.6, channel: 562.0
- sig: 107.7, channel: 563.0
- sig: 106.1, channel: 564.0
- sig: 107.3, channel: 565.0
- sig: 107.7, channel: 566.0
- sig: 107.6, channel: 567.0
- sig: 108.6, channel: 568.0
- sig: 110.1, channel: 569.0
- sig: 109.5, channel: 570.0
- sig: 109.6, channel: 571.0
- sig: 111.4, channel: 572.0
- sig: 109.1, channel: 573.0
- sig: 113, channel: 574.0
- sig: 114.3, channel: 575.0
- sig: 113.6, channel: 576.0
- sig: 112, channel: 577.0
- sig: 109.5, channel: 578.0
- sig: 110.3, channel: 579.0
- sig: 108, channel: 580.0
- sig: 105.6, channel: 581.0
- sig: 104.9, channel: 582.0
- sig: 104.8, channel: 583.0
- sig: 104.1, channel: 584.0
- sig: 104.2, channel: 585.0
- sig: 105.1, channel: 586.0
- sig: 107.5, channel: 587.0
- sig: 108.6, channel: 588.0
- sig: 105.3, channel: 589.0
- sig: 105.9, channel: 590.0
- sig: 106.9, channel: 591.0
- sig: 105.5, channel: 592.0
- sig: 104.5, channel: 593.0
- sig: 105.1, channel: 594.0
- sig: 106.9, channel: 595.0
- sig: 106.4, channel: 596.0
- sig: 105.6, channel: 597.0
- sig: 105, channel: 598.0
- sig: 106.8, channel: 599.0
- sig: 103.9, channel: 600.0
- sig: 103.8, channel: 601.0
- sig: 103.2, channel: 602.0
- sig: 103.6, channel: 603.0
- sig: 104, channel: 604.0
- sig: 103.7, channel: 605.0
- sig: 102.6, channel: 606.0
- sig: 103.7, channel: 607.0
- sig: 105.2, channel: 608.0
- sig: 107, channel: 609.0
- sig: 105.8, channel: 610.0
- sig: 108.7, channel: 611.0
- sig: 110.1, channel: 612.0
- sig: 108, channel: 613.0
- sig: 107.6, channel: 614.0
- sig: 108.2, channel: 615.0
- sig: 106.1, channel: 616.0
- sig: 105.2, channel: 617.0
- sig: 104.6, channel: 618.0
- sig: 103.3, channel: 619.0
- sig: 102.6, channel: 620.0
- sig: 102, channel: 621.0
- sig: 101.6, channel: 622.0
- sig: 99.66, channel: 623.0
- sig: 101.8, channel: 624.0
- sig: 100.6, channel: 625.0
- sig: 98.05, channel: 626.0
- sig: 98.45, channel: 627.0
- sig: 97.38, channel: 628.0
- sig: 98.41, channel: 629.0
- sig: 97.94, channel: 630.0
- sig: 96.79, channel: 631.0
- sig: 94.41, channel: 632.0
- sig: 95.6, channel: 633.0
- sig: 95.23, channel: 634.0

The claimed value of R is 88.6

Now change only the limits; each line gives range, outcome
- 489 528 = 106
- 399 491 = 92.5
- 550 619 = 107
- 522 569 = 108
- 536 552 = 108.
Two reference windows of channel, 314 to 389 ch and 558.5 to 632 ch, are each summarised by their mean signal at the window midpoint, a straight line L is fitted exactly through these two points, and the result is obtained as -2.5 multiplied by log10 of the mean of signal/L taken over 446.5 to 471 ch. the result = 0.07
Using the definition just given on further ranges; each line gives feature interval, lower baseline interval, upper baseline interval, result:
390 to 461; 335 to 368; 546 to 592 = 0.10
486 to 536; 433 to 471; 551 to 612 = -0.09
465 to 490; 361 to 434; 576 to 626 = -0.06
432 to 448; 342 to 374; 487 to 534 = 0.13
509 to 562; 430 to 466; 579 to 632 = -0.10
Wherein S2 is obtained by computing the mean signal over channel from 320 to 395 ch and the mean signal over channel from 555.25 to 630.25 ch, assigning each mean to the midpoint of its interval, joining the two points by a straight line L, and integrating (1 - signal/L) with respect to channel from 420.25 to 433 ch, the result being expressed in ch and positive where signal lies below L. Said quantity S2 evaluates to 1.4 ch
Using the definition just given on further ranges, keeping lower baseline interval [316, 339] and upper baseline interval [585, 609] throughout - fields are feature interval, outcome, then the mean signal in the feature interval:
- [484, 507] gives -0.6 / 105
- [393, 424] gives 3.3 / 88.4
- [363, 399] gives 2.3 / 91.6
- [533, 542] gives -0.5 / 109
